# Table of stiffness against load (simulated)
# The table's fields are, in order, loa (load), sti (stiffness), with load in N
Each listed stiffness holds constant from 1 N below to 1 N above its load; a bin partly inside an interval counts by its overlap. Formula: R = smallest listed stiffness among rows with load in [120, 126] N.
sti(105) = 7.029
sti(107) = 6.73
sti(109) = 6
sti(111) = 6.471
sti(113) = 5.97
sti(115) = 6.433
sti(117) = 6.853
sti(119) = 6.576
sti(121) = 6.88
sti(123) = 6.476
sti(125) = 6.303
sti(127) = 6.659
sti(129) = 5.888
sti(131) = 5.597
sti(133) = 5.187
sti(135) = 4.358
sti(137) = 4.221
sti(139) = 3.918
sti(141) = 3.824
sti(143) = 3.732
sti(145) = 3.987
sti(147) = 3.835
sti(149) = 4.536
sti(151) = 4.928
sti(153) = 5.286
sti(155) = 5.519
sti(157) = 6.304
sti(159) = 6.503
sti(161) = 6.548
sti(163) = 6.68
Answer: 6.303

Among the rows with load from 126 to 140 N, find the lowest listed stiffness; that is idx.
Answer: 3.918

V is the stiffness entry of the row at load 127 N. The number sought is 6.659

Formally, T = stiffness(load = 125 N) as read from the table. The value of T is 6.303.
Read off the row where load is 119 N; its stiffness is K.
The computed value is 6.576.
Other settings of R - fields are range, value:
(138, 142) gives 3.824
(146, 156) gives 3.835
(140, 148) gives 3.732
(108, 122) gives 5.97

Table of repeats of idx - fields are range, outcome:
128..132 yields 5.597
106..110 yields 6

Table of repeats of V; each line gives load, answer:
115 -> 6.433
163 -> 6.68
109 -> 6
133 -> 5.187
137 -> 4.221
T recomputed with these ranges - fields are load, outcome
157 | 6.304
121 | 6.88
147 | 3.835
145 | 3.987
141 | 3.824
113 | 5.97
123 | 6.476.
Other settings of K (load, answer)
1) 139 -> 3.918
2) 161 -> 6.548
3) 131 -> 5.597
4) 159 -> 6.503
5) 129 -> 5.888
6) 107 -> 6.73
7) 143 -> 3.732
